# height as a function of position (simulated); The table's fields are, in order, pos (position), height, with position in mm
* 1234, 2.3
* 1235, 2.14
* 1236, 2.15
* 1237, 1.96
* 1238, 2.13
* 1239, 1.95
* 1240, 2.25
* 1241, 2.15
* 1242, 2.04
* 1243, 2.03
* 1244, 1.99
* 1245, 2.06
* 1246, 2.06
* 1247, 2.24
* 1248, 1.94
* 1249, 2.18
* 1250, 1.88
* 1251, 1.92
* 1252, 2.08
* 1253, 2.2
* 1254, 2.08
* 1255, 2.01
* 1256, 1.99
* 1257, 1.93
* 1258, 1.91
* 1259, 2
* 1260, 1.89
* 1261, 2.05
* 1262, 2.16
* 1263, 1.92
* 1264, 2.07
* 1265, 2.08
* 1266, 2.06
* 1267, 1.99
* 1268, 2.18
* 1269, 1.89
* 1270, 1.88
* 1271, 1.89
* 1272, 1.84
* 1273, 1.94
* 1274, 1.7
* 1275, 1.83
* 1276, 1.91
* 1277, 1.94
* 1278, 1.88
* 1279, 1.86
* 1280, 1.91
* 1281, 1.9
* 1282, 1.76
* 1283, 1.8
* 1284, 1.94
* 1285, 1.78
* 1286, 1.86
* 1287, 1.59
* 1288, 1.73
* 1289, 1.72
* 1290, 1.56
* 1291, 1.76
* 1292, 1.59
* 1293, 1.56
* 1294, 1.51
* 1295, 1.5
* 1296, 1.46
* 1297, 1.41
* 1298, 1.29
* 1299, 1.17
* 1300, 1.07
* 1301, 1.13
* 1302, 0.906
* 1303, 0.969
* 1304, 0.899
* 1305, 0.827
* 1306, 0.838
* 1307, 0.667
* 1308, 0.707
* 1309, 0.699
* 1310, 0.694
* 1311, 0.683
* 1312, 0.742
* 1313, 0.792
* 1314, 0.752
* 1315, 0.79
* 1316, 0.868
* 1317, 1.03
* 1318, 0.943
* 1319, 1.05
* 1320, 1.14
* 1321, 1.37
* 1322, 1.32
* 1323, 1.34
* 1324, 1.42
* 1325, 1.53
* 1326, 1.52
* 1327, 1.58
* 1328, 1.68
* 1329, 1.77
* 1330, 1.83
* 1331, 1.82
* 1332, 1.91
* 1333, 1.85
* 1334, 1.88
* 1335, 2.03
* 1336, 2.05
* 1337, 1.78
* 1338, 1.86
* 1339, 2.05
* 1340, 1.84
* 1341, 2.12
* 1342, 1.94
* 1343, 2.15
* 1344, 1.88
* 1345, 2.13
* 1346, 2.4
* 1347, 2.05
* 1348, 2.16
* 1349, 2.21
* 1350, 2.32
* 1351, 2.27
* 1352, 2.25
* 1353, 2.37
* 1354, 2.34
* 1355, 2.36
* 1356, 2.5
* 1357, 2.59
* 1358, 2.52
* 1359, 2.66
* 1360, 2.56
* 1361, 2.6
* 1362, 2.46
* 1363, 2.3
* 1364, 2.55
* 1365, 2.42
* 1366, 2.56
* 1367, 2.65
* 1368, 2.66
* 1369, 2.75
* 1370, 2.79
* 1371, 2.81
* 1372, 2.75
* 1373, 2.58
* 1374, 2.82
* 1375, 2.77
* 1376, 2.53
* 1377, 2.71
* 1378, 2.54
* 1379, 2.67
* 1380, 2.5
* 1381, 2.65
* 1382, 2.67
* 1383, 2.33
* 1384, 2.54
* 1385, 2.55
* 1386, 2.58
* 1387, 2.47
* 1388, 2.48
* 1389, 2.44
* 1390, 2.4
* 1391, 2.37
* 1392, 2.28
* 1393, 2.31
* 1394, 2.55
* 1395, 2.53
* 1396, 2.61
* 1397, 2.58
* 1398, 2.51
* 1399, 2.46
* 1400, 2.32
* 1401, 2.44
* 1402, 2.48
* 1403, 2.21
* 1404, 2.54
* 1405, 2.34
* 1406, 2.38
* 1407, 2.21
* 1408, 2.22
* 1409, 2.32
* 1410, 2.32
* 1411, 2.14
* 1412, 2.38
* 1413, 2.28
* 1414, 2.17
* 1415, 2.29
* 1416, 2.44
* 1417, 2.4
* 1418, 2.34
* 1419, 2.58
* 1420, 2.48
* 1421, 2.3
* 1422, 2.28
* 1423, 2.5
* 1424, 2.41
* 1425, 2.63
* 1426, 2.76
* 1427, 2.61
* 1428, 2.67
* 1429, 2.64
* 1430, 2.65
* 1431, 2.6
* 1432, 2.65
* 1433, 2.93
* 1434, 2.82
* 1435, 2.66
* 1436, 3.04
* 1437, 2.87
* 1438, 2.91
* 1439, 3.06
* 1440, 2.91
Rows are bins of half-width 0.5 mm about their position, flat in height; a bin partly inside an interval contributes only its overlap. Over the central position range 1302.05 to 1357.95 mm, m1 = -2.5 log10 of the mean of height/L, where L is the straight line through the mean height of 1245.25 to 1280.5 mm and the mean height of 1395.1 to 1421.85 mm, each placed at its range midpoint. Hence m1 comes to 0.34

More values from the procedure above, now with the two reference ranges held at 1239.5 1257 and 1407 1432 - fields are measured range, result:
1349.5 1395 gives -0.09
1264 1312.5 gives 0.37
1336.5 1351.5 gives 0.10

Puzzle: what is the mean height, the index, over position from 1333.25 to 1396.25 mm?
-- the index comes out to 2.4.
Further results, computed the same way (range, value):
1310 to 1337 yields 1.37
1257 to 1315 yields 1.54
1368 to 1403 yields 2.55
